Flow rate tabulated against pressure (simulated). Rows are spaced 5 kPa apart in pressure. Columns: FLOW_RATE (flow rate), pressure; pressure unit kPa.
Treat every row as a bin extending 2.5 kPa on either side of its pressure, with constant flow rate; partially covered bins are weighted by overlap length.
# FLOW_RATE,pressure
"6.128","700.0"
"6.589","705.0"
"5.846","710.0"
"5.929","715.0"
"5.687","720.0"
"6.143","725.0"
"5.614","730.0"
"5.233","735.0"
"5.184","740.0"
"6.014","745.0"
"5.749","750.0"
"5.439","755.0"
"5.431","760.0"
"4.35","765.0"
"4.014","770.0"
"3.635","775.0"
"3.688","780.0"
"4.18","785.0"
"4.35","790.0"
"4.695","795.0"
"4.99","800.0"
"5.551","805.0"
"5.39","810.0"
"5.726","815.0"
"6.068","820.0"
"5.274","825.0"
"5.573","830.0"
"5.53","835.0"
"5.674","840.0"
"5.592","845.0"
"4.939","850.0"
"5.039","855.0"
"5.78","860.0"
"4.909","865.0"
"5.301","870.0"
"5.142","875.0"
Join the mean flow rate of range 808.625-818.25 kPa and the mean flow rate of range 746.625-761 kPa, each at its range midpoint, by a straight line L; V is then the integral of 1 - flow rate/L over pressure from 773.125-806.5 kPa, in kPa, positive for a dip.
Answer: 7.0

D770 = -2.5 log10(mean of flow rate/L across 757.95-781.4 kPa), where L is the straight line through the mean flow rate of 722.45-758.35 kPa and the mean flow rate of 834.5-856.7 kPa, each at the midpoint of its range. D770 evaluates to 0.30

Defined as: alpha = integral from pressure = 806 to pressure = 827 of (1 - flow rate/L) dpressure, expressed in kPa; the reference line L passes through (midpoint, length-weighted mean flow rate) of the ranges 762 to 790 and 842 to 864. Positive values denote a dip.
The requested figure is -4.1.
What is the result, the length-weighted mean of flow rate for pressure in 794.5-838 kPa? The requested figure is 5.46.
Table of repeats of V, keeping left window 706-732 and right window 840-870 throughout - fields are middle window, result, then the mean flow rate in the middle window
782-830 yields 3.1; 5.14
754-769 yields 2.0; 4.93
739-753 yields 0.2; 5.69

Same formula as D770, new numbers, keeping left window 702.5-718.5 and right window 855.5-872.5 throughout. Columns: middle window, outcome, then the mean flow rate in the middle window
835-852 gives -0.01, 5.43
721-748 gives 0.06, 5.64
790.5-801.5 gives 0.19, 4.74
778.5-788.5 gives 0.39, 4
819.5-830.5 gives -0.01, 5.57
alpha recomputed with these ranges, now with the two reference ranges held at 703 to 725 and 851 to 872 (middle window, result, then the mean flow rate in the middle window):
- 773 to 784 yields 3.8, 3.73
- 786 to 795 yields 1.9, 4.42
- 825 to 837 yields -0.2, 5.49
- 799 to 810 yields 0.4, 5.34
